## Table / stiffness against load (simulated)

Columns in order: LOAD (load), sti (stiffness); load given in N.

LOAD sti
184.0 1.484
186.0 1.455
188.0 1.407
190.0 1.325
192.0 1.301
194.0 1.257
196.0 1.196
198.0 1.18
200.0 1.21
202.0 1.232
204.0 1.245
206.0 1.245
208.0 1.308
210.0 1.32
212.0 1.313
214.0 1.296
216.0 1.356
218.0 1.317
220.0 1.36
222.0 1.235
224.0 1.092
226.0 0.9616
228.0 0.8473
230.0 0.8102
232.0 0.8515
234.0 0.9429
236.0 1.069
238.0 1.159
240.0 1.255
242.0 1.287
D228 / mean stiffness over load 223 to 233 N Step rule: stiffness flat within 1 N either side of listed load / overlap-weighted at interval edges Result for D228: 0.913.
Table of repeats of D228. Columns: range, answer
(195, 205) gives 1.21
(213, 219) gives 1.32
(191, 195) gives 1.28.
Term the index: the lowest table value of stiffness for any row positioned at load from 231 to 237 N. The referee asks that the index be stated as 0.8515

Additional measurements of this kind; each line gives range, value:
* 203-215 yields 1.245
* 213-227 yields 0.9616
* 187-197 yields 1.196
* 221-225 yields 1.092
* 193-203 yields 1.18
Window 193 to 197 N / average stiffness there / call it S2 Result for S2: 1.23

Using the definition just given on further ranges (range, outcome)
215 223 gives 1.32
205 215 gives 1.3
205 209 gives 1.28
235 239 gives 1.11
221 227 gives 1.1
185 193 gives 1.37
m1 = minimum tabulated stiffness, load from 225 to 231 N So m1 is 0.8102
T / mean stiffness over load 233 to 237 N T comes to 1.01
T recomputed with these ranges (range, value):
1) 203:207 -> 1.25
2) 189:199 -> 1.25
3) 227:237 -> 0.904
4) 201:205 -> 1.24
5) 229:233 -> 0.831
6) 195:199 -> 1.19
